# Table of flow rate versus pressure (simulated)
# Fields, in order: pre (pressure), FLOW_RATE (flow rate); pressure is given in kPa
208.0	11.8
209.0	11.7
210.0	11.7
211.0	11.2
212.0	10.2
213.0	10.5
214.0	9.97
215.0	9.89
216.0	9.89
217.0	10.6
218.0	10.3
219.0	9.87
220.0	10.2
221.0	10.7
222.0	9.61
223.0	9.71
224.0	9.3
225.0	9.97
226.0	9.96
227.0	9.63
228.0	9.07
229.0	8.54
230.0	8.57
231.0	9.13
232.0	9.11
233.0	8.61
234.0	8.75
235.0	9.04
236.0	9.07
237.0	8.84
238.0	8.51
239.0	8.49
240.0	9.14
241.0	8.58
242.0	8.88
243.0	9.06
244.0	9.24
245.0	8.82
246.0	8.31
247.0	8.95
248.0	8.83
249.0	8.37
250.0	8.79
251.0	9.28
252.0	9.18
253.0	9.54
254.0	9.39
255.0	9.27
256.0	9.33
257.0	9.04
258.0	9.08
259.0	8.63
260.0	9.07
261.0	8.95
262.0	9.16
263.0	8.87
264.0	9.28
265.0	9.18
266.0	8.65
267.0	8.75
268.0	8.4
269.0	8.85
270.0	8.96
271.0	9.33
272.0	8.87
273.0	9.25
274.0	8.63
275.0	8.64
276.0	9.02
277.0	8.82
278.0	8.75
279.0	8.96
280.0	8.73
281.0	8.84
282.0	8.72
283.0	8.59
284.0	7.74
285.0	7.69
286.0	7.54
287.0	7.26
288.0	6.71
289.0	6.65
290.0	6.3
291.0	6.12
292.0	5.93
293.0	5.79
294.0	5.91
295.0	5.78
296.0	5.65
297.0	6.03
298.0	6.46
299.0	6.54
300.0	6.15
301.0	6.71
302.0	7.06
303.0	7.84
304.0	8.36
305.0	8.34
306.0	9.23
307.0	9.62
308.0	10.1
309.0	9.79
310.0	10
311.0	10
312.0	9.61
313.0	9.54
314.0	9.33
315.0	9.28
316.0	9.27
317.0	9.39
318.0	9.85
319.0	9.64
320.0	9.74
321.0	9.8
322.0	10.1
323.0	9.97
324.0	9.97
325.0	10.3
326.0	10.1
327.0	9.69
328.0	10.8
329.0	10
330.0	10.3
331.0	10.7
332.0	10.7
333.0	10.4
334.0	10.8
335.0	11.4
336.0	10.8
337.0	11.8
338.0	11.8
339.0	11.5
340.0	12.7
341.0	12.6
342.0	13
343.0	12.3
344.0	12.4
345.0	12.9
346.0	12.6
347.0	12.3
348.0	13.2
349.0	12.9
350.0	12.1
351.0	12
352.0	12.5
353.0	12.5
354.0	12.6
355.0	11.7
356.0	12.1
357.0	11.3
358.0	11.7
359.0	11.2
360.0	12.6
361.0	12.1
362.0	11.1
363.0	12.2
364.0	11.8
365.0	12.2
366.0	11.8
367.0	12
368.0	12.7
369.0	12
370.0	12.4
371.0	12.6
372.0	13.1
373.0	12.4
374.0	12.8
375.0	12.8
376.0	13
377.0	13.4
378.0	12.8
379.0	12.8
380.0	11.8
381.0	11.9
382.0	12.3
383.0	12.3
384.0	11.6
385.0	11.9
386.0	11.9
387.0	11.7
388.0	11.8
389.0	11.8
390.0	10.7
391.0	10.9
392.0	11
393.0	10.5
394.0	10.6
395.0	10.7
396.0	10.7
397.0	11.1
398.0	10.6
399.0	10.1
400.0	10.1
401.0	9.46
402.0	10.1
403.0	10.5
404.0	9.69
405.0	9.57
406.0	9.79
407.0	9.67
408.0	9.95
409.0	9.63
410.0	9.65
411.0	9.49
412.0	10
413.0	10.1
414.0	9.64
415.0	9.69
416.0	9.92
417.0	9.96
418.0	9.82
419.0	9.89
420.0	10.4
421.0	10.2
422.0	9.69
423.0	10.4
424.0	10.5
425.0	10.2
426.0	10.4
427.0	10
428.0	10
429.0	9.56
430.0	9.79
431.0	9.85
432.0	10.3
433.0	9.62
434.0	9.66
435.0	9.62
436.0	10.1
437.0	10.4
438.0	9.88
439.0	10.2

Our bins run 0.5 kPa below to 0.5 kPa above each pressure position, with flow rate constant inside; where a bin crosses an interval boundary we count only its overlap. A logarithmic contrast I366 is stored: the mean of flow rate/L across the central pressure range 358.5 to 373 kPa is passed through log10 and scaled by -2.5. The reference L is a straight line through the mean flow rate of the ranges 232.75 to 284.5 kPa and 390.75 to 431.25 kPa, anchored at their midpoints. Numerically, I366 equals -0.24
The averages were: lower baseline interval 8.89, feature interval 12.1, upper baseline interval 10.1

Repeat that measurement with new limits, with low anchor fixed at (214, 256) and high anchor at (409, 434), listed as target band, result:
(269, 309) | 0.21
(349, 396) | -0.22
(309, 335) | -0.05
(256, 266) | 0.04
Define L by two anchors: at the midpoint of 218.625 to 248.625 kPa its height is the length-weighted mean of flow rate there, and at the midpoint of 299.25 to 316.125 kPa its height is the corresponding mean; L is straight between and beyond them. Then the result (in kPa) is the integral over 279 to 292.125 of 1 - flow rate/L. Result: 2.0 kPa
